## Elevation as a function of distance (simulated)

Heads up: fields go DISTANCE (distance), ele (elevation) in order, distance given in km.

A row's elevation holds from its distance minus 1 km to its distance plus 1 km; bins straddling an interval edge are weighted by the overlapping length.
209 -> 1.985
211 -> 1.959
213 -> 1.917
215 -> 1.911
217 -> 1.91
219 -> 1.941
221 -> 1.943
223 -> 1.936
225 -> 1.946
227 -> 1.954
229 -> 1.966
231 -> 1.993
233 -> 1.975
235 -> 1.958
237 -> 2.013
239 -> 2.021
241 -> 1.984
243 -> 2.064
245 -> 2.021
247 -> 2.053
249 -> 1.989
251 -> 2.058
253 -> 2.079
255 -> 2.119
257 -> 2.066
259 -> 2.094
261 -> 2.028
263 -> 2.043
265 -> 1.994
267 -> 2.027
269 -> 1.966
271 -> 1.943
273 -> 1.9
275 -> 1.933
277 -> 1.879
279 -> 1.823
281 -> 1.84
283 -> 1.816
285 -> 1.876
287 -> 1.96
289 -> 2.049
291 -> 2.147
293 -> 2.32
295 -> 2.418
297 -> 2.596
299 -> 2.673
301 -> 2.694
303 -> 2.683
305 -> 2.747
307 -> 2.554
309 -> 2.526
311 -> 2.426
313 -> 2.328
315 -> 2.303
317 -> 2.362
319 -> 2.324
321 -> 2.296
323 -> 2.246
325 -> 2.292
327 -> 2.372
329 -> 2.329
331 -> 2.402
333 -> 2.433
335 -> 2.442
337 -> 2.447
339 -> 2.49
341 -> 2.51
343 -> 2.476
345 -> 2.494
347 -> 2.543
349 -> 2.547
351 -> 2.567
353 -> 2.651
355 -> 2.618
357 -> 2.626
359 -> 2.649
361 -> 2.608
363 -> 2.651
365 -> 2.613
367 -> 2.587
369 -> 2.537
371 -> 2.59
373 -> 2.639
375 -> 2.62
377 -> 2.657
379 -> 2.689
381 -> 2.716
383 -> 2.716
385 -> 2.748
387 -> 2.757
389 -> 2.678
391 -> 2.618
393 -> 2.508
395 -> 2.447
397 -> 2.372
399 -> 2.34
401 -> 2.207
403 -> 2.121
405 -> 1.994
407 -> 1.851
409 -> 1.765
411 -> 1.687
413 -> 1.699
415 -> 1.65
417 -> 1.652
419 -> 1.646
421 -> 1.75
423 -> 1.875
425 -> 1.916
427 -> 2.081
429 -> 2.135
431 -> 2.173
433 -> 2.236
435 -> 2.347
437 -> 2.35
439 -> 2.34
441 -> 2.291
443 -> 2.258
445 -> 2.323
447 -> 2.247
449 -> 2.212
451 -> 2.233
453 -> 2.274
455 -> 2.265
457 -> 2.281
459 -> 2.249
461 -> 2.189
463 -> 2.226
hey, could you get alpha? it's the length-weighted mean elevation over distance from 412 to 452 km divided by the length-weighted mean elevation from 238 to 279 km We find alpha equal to 1.0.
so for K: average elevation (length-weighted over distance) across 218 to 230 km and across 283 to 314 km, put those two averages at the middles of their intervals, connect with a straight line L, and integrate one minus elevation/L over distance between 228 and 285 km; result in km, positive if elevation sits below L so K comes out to 3.9 km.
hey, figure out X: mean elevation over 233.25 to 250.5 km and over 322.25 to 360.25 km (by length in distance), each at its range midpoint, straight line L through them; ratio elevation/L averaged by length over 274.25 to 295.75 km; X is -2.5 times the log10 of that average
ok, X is 0.11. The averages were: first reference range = 2.01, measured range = 2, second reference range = 2.48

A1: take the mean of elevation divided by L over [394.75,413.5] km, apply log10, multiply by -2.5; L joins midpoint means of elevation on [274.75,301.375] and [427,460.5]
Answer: 0.09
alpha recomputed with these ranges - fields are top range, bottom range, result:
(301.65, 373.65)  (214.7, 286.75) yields 1.27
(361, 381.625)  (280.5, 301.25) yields 1.19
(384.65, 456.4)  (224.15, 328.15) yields 1.01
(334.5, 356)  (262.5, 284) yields 1.32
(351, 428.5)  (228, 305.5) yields 1.11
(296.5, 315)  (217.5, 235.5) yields 1.31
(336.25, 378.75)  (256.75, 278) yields 1.30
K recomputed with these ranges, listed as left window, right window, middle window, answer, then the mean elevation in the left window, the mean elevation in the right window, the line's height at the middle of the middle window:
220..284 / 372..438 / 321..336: -1.8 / 1.98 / 2.23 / 2.11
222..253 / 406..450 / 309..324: -2.5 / 2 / 2.02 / 2.01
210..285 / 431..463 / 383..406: -2.7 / 1.97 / 2.27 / 2.19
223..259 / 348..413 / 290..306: -2.4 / 2.02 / 2.47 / 2.2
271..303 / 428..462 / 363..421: -2.7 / 2.14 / 2.26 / 2.22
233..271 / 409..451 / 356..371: -4.2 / 2.03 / 2.04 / 2.04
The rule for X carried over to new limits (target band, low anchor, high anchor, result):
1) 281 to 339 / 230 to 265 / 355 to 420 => -0.08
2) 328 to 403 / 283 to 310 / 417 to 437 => -0.17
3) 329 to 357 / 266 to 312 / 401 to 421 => -0.23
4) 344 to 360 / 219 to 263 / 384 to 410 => -0.15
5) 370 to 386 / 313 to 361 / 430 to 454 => -0.12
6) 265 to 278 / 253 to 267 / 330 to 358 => 0.09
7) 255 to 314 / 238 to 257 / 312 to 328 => 0.00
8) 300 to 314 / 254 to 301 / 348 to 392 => -0.14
